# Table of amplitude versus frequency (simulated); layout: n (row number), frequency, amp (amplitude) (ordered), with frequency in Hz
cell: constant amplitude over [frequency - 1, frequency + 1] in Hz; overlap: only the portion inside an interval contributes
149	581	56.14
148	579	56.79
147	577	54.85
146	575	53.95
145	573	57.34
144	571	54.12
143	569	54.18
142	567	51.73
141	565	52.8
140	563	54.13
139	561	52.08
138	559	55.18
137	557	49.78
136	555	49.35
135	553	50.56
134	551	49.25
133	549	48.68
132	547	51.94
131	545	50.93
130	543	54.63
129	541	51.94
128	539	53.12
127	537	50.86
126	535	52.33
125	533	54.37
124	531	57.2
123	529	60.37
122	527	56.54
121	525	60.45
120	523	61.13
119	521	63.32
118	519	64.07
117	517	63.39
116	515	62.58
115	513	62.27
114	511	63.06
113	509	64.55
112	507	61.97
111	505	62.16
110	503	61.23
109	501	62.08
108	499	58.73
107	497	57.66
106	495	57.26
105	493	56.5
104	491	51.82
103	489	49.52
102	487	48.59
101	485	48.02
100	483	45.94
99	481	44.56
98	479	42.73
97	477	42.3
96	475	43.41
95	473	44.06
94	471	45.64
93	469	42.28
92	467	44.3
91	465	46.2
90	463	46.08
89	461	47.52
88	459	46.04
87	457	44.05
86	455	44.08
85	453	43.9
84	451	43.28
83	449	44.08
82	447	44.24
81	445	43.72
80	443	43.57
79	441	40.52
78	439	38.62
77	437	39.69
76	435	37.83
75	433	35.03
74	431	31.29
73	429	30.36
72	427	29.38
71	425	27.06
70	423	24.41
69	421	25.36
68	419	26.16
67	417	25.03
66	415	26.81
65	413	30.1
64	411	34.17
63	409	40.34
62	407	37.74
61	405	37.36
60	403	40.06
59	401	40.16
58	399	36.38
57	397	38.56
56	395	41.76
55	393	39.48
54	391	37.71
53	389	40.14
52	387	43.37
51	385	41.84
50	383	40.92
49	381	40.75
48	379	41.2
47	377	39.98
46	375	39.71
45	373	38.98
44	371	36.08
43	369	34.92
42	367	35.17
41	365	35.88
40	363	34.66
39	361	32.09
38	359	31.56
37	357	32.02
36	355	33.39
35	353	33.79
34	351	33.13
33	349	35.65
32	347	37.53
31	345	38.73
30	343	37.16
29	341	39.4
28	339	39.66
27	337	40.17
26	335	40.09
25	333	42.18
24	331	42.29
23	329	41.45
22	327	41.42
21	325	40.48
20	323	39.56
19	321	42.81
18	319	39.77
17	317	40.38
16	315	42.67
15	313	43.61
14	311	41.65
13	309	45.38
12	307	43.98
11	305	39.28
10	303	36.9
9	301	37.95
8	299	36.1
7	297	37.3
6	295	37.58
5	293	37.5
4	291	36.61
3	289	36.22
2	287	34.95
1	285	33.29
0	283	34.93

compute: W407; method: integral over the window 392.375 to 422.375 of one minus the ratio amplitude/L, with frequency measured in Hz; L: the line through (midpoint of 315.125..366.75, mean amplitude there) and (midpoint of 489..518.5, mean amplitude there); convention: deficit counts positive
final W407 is 7.88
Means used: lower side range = 37.9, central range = 34.4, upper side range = 60.1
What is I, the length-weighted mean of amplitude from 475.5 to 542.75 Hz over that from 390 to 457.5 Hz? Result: 1.5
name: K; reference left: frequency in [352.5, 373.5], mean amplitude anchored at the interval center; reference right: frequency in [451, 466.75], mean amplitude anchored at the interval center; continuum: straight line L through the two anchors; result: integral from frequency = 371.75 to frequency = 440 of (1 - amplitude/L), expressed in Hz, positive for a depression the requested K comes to 5.3 Hz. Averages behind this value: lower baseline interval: 34.3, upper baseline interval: 45.2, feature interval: 35.8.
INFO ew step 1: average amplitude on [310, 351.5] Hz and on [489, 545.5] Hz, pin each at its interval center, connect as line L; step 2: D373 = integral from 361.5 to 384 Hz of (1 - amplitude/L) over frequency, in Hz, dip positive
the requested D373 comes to 3.2 Hz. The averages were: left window 40.1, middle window 37.9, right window 58.4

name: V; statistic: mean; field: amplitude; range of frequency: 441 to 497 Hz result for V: 46.2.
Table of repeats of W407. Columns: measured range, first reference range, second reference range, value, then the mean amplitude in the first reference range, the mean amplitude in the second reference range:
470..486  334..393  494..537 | 2.92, 37.5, 60.1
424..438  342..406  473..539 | 3.85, 37.5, 55.7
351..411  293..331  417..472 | 2.91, 40.4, 38.8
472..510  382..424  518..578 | -4.54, 35.6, 54.4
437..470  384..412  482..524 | 3.72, 39.2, 58.4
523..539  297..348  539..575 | -1.62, 40.4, 52.3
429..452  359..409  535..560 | 1.72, 38.4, 51.4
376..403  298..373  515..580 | 1.51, 38.4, 54.9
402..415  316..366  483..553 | 2.62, 37.8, 56.6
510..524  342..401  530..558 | -3.76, 37.4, 51.8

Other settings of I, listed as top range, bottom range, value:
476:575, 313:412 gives 1.42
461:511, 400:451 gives 1.46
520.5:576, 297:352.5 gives 1.35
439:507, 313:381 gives 1.26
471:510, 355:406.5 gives 1.39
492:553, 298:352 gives 1.44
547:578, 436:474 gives 1.20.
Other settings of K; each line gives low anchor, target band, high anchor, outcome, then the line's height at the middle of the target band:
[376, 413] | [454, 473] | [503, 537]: 2.2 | 50.9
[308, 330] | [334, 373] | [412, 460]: 4.0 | 40.1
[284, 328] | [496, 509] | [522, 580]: -2.5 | 50.9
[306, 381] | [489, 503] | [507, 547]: -0.5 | 54.9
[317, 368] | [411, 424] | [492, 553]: 5.4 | 46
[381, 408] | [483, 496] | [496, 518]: 1.5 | 58.4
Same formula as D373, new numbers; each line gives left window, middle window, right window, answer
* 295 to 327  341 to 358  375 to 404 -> 2.1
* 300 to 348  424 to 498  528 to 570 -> 7.0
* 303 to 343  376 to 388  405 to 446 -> -1.5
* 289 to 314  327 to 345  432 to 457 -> -0.2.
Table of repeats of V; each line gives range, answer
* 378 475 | 38.6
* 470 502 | 49.9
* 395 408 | 38.6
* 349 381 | 35.7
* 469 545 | 54.9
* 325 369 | 37.1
